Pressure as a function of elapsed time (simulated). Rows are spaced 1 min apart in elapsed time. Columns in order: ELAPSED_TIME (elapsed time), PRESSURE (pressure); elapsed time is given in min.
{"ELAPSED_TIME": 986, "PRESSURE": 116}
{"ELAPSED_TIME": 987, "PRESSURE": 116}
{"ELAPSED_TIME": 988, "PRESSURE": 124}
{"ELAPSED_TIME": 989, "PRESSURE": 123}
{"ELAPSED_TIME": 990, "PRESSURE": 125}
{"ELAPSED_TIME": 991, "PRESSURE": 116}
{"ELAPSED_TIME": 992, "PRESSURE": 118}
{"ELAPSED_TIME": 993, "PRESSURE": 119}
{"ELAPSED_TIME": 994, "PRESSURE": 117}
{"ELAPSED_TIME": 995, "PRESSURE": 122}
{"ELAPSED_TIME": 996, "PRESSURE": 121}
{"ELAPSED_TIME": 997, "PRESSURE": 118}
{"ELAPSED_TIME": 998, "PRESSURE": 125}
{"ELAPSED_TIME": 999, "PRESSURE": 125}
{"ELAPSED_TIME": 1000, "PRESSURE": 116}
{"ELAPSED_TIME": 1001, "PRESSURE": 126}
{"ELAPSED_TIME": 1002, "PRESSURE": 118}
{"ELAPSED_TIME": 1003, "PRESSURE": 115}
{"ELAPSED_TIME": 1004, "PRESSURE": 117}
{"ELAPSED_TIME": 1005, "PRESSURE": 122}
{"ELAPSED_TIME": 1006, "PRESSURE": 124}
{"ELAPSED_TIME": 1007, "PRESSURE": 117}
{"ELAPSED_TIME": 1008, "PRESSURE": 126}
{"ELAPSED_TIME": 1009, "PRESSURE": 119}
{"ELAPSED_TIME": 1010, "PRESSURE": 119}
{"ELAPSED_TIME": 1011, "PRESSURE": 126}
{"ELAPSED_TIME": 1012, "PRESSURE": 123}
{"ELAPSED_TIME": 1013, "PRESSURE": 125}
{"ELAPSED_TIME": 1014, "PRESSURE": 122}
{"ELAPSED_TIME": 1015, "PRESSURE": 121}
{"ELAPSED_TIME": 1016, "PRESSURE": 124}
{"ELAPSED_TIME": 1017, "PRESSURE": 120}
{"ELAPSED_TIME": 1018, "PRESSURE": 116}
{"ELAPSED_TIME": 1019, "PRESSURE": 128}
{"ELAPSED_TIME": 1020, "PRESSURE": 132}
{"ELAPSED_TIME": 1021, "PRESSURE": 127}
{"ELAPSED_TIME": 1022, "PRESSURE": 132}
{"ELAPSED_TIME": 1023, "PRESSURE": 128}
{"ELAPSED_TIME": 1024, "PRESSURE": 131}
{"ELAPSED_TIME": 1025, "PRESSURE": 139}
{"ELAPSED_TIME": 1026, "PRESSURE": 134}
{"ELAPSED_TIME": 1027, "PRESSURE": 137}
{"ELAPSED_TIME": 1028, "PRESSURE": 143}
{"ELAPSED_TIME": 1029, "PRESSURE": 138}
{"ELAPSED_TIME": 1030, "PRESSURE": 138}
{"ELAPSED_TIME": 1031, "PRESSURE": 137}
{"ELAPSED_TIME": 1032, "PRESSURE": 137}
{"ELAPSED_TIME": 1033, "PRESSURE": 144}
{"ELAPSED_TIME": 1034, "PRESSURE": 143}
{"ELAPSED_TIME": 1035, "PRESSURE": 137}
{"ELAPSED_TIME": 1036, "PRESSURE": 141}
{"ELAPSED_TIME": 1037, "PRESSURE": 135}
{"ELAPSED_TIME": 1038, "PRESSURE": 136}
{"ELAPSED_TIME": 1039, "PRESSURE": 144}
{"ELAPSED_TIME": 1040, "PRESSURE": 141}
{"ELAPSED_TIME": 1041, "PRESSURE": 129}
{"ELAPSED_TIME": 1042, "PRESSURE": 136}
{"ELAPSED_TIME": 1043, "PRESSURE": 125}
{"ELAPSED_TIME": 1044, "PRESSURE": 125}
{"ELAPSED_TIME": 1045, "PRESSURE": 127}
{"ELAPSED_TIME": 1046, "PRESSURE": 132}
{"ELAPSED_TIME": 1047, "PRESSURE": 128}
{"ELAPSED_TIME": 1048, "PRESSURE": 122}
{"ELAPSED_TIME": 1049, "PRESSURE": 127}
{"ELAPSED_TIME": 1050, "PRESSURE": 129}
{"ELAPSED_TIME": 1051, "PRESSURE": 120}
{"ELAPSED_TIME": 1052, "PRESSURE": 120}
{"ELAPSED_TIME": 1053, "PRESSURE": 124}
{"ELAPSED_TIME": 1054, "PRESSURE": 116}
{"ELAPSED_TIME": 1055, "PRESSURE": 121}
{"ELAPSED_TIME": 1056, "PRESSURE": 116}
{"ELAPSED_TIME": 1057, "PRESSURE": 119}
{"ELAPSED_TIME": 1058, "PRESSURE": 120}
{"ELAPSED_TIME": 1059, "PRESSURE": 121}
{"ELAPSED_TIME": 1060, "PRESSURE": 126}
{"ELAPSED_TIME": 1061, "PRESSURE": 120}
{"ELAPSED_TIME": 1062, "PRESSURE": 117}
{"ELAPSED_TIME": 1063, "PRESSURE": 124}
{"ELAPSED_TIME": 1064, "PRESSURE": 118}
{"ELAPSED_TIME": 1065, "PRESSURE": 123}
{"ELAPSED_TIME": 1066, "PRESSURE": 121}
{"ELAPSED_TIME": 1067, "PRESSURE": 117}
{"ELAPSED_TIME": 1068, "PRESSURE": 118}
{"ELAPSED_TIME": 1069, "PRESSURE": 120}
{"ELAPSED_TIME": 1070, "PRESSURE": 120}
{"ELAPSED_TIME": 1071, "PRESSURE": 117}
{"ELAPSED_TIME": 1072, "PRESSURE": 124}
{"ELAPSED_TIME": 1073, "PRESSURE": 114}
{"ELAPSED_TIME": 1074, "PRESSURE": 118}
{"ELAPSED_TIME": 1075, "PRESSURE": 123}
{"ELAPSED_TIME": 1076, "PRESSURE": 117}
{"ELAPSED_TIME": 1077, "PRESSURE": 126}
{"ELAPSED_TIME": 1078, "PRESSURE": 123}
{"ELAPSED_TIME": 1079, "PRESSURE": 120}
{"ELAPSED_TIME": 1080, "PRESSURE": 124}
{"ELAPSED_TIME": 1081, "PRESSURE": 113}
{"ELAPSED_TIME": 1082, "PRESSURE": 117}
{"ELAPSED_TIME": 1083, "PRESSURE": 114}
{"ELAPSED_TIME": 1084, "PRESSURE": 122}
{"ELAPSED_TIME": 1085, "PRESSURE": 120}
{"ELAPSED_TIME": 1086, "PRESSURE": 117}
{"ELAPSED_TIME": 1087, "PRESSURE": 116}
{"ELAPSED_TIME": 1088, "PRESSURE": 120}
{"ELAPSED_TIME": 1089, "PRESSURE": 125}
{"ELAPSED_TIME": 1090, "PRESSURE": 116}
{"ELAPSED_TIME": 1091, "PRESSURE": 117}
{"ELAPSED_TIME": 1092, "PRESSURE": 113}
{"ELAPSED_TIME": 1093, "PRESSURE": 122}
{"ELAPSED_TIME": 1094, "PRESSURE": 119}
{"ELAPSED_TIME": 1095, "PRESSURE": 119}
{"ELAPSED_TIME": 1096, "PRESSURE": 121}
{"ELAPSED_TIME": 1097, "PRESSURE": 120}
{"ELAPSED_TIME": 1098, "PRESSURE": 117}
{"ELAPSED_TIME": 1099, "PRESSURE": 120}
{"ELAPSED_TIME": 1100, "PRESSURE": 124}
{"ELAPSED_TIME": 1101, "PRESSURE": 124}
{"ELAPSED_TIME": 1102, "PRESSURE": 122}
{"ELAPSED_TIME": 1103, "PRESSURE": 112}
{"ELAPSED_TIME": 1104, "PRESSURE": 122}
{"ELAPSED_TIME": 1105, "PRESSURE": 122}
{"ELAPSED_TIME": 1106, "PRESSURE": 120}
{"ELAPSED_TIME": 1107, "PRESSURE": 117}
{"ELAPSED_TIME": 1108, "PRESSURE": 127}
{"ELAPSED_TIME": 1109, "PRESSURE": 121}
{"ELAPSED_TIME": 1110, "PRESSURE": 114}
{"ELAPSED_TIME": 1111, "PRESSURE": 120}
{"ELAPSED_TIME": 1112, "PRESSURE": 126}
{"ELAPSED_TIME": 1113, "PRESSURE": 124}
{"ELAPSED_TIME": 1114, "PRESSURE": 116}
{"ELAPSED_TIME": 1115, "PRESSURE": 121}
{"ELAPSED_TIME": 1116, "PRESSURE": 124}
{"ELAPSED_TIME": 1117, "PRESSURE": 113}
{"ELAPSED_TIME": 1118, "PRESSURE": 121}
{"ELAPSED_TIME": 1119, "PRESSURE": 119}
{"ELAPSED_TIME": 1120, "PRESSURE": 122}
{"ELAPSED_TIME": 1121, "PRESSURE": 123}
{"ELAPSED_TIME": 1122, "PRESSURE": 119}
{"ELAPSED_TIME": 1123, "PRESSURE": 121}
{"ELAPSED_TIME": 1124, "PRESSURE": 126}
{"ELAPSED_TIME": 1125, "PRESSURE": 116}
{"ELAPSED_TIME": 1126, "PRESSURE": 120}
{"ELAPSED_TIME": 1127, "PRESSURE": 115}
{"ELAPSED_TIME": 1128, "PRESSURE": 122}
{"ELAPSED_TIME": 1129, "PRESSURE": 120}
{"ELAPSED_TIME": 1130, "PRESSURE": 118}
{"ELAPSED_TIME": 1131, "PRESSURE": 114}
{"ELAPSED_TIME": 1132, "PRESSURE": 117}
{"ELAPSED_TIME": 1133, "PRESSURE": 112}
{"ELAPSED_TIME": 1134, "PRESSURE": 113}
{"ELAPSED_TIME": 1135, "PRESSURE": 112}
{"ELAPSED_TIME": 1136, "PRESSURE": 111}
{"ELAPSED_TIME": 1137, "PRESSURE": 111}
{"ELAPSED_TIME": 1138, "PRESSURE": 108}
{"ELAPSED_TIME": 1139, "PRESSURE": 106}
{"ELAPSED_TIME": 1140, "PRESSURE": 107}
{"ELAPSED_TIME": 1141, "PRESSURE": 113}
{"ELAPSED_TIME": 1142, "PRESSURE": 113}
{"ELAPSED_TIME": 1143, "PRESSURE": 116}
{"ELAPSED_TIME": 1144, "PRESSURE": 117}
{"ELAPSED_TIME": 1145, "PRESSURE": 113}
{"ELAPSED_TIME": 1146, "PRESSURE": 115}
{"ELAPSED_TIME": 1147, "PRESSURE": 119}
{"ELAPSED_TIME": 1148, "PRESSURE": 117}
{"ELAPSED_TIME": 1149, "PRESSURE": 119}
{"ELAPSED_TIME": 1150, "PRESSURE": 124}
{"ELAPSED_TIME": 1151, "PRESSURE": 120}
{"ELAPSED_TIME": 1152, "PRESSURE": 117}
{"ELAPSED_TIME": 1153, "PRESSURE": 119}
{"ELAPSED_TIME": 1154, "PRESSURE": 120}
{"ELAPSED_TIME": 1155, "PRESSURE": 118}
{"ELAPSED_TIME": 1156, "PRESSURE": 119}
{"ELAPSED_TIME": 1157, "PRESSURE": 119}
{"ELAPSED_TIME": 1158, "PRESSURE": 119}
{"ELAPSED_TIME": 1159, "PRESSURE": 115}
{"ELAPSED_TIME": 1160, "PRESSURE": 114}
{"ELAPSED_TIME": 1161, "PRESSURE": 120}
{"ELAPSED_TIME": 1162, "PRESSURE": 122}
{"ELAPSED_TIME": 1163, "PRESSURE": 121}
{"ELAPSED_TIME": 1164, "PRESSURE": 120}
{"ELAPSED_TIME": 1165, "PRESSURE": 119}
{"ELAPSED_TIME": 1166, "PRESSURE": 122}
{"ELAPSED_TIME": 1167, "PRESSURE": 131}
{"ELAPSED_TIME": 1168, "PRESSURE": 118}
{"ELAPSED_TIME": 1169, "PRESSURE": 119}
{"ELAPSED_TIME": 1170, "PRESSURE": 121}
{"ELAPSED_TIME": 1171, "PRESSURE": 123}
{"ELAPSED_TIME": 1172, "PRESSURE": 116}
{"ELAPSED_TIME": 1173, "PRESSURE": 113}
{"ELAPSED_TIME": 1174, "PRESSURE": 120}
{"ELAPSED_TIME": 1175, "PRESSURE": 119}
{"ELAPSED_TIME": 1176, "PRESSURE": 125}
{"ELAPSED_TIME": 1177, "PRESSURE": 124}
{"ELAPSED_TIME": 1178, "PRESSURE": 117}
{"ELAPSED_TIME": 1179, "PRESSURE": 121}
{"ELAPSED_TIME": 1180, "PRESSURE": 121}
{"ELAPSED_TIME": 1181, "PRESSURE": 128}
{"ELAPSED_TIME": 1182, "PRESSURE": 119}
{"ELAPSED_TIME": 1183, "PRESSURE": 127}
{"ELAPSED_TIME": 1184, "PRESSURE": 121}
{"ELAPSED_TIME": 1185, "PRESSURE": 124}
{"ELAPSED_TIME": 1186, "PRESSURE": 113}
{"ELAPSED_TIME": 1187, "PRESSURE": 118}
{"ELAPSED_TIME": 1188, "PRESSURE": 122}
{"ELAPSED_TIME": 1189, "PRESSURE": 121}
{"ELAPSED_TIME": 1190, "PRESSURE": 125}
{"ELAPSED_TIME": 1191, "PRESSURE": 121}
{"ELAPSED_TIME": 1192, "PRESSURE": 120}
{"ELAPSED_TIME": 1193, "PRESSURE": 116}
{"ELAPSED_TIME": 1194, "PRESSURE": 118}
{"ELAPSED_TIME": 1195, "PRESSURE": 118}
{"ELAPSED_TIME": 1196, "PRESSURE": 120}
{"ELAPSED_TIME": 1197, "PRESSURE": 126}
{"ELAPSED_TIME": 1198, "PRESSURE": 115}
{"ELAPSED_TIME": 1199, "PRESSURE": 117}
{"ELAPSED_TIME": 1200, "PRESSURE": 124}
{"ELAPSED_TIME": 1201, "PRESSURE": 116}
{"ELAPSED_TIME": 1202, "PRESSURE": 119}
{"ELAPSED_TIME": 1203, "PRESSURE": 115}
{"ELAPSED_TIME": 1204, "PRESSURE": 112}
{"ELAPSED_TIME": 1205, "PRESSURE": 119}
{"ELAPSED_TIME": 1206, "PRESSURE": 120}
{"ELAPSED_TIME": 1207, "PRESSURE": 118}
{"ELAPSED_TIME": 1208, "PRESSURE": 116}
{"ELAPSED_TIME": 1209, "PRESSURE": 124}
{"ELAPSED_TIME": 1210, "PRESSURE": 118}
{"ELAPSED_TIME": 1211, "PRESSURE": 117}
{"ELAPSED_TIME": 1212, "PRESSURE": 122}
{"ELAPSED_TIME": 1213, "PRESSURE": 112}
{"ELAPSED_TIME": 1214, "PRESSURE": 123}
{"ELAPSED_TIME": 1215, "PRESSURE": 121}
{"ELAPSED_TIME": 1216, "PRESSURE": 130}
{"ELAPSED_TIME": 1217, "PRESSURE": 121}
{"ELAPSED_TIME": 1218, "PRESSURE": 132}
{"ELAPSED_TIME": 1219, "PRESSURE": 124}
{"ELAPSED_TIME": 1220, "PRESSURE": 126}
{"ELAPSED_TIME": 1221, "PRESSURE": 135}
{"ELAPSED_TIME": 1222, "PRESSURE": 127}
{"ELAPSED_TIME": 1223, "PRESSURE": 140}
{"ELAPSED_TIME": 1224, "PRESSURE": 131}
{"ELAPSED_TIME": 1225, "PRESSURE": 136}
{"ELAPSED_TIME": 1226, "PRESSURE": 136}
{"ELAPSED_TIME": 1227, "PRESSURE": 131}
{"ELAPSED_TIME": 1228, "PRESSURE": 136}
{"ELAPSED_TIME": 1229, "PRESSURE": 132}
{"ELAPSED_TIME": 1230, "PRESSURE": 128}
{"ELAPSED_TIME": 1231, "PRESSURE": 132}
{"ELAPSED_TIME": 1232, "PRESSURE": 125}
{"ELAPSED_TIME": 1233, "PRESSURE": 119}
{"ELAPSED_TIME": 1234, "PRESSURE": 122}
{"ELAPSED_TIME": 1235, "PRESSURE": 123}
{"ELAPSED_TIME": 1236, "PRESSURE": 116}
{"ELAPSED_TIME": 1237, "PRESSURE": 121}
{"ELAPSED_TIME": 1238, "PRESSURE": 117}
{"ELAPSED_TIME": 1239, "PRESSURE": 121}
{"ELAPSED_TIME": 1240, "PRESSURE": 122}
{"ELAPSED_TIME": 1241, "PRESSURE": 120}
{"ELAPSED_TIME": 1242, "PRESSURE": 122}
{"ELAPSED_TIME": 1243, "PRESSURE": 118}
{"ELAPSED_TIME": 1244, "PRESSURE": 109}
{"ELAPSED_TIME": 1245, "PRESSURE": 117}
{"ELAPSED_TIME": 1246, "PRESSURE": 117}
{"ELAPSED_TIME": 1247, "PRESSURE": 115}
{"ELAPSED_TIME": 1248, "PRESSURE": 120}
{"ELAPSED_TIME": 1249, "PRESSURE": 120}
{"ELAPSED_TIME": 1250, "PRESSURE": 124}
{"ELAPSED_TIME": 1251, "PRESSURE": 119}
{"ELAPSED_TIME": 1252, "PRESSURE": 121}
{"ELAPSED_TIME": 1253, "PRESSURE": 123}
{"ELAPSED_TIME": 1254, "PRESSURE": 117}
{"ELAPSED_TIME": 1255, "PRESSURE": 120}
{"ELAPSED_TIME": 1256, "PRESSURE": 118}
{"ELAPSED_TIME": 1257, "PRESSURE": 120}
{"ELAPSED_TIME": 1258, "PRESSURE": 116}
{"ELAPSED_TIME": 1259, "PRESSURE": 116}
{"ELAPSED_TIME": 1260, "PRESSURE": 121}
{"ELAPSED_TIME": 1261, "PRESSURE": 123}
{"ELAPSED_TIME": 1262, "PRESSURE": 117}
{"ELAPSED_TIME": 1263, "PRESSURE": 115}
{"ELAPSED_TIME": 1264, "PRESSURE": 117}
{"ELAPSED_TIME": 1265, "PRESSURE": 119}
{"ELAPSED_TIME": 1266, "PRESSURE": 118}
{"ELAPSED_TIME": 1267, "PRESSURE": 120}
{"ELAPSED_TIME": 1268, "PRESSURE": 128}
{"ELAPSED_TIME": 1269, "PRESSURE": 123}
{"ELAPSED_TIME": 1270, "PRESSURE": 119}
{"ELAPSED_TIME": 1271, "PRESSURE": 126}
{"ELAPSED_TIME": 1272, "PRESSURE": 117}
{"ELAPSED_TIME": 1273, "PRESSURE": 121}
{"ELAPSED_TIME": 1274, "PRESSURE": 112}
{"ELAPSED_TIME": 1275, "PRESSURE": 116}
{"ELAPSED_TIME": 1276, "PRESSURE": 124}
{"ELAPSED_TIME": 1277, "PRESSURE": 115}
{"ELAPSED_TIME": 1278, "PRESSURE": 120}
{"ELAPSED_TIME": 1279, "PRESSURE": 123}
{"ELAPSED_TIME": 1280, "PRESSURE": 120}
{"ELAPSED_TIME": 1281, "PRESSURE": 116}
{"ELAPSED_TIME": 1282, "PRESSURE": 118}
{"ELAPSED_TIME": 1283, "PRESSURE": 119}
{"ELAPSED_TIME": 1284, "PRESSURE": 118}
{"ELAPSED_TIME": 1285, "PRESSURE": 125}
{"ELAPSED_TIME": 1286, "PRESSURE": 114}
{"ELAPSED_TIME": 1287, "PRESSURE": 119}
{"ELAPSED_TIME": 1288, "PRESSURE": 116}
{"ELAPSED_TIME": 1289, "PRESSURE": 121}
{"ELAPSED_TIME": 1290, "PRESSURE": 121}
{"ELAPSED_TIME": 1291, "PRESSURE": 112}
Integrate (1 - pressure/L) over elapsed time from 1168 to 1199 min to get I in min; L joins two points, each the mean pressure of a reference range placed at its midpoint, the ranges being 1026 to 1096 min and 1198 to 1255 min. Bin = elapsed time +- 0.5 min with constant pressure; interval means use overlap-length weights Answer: 0.69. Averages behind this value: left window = 125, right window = 122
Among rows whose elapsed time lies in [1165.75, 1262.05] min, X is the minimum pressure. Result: 109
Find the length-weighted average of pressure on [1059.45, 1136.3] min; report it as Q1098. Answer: 119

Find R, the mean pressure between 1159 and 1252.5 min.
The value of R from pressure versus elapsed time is 122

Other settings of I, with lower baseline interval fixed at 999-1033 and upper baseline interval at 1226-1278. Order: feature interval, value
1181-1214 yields 0.7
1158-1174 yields 0.4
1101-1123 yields 0.7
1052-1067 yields 0.6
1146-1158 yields 0.4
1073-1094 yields 1.0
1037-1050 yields -0.5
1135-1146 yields 1.1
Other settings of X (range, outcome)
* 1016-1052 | 116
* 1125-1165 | 106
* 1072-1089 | 113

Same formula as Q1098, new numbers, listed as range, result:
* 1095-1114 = 121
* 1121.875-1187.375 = 118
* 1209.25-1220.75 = 123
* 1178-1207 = 120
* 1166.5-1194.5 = 121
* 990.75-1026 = 123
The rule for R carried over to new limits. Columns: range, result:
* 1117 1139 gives 117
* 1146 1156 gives 119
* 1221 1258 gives 123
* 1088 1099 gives 119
